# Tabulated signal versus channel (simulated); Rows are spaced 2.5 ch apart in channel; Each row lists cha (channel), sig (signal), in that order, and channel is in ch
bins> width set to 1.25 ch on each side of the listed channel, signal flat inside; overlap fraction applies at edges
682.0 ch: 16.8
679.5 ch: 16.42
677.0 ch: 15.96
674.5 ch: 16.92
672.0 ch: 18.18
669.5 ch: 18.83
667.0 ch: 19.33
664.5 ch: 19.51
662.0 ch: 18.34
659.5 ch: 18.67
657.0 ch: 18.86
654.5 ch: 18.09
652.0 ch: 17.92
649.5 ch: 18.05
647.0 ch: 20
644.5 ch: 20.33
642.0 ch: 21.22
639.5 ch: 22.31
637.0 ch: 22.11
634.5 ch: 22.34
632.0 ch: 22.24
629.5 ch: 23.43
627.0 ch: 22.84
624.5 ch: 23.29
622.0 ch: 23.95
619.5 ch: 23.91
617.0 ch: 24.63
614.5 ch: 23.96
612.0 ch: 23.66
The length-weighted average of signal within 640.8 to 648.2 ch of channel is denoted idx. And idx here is 20.5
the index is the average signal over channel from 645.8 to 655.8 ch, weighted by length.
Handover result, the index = 18.5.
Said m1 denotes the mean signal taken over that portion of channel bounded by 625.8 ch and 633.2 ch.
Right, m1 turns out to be 22.8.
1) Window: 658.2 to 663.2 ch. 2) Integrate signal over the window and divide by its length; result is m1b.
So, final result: 18.5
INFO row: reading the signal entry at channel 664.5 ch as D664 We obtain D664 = 19.51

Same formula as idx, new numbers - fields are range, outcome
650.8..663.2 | 18.4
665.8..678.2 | 17.8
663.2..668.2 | 19.4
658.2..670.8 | 18.9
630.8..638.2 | 22.2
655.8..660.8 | 18.8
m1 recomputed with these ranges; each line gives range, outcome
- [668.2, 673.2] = 18.5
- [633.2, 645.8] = 21.7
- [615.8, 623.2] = 24.2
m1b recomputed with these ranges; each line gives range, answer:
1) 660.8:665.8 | 18.9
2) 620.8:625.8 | 23.6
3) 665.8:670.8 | 19.1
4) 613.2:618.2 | 24.3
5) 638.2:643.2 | 21.8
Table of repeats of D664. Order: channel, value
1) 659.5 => 18.67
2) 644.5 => 20.33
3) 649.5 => 18.05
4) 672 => 18.18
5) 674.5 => 16.92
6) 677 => 15.96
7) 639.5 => 22.31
